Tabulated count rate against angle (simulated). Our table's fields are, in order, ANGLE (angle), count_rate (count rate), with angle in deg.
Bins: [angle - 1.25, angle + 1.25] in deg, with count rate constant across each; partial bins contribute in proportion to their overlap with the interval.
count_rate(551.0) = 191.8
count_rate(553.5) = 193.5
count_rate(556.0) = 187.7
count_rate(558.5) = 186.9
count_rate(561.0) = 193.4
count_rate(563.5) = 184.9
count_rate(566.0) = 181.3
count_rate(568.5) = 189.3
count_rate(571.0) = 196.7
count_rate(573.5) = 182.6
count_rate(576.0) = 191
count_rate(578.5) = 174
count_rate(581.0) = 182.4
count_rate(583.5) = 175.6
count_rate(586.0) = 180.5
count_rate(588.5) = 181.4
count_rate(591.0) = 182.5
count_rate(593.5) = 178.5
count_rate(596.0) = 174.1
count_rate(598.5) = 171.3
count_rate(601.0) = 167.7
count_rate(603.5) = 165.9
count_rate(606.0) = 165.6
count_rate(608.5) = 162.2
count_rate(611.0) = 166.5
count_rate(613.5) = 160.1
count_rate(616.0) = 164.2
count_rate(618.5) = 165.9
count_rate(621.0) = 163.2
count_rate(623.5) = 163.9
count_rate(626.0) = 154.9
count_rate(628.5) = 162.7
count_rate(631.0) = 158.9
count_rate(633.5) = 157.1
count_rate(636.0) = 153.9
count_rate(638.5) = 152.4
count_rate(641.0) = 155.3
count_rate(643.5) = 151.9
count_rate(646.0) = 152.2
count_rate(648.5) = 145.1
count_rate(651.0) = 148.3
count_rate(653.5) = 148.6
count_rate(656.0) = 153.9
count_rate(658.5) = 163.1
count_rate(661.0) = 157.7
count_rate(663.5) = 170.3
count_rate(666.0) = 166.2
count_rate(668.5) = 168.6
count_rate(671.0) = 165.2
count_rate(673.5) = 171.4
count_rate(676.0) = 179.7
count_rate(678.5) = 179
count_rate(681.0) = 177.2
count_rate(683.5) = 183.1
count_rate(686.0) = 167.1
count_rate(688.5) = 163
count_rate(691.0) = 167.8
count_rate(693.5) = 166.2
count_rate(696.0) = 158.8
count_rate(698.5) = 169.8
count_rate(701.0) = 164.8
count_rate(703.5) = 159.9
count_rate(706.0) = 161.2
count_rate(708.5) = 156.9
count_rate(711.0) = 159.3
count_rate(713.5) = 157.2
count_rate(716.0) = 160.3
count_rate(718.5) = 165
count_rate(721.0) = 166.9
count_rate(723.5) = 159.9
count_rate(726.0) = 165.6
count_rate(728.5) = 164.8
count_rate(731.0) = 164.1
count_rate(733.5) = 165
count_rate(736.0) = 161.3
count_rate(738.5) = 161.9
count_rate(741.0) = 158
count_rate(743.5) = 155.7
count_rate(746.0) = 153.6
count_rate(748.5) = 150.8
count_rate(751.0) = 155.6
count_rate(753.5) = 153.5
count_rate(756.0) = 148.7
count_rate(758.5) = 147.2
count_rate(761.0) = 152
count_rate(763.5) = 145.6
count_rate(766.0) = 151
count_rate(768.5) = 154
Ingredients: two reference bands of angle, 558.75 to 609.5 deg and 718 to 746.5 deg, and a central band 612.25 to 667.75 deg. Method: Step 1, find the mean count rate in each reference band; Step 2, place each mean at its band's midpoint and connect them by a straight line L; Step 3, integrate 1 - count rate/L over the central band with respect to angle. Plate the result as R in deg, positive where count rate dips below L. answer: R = 4.79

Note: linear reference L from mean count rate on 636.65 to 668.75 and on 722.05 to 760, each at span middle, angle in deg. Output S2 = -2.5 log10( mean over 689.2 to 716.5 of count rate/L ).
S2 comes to -0.03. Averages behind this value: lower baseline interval 156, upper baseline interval 158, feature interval 162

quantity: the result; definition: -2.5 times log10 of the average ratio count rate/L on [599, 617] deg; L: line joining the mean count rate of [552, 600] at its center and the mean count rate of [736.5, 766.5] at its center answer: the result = 0.08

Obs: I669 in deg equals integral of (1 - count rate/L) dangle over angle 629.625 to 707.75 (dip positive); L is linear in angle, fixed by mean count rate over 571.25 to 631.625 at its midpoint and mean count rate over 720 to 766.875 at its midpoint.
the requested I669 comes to 0.9 deg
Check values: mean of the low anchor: 171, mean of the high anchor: 157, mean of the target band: 162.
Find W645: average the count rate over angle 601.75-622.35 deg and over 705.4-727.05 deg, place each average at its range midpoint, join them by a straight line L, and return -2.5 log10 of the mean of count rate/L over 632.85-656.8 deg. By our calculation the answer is 0.08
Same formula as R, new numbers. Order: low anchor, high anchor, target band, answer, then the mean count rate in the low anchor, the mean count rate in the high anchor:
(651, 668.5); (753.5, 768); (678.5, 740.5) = -3.98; 160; 150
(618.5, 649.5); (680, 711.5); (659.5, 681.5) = -1.12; 156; 166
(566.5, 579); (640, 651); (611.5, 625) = 0.07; 187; 151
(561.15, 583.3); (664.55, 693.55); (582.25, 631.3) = 3.35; 185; 171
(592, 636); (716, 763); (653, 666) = 0.18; 165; 158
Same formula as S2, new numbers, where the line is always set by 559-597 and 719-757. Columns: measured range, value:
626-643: 0.121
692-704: 0.007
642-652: 0.158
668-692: -0.028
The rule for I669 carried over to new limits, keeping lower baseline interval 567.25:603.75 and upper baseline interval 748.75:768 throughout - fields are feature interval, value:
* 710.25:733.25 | -0.9 deg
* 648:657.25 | 1.1 deg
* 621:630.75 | 0.7 deg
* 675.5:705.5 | -1.3 deg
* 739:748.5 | -0.2 deg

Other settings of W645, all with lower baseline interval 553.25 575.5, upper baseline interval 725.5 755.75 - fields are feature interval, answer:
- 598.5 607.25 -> 0.09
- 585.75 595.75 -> 0.02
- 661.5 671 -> 0.03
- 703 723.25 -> 0.02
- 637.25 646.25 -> 0.15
